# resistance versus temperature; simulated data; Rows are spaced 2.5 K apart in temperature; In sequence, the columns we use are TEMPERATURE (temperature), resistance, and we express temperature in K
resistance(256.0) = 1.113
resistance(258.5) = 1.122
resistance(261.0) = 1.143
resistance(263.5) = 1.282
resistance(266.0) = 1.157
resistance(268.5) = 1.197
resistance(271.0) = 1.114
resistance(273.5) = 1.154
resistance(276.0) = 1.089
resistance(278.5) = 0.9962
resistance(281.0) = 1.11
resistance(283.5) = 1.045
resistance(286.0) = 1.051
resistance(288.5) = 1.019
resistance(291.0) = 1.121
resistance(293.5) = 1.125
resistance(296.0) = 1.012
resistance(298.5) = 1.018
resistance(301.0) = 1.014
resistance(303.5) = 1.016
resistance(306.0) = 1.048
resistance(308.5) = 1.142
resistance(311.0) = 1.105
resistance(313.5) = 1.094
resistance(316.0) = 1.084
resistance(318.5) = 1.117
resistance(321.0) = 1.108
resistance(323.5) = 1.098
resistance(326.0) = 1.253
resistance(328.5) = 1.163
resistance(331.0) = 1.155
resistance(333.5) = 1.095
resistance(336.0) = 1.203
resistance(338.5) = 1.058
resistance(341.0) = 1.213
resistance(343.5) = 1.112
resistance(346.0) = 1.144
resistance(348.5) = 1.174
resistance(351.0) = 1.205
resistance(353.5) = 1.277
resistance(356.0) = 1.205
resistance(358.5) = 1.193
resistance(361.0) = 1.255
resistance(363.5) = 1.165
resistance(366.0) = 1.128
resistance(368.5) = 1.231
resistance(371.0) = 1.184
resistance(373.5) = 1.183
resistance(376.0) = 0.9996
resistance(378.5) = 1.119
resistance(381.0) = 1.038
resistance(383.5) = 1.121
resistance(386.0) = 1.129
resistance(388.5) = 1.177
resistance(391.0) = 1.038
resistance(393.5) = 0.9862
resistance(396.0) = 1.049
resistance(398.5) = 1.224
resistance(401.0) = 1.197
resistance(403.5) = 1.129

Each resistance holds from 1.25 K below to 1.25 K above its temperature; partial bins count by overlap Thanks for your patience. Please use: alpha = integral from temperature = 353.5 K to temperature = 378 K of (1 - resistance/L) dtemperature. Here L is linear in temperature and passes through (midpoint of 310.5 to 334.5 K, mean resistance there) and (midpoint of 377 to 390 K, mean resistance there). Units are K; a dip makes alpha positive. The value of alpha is -1.3 K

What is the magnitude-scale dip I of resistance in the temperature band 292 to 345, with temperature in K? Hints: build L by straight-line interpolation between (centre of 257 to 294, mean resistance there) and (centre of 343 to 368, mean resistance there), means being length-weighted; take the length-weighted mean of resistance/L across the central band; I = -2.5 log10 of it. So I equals 0.05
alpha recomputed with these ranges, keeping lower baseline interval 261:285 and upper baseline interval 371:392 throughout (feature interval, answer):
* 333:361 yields -1.6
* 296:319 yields 1.1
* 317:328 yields -0.3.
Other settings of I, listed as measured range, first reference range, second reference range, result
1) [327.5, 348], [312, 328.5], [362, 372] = 0.003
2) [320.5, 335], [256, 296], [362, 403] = -0.029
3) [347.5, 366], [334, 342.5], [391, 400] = -0.071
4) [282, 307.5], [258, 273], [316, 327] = 0.102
